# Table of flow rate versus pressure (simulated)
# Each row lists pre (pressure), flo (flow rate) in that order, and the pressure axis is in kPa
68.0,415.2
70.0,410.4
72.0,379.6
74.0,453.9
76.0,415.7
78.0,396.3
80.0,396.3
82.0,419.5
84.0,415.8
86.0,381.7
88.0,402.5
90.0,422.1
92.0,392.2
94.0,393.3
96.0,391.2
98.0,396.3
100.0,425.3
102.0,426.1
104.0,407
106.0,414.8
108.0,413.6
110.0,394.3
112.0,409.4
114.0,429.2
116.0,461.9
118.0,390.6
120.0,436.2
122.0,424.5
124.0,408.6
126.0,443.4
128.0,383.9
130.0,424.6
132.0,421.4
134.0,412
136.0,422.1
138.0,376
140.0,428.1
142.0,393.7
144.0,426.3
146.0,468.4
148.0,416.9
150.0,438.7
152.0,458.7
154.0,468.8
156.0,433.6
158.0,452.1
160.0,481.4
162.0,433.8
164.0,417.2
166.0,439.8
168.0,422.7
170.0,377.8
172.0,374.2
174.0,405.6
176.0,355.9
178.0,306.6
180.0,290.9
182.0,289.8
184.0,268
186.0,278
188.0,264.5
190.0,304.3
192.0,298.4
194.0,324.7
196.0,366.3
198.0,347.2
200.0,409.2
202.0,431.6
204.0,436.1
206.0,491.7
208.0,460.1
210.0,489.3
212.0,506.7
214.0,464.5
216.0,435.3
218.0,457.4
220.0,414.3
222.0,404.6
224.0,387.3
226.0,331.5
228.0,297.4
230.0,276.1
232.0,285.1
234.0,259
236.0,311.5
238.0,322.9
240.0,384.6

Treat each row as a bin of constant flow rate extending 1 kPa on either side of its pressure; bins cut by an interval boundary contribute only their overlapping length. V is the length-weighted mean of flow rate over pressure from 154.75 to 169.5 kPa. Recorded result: 438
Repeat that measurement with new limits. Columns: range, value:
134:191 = 389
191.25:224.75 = 420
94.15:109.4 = 409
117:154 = 422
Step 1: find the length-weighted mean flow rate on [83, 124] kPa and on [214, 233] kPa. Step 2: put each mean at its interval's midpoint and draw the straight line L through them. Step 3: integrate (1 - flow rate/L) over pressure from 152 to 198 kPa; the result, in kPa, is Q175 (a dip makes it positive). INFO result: 2.4 kPa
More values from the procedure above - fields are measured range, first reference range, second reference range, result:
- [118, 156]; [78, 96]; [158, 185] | -3.7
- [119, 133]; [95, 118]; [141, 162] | 0.2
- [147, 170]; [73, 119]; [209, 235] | -2.4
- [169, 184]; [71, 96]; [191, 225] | 2.8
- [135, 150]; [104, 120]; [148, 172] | 0.3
